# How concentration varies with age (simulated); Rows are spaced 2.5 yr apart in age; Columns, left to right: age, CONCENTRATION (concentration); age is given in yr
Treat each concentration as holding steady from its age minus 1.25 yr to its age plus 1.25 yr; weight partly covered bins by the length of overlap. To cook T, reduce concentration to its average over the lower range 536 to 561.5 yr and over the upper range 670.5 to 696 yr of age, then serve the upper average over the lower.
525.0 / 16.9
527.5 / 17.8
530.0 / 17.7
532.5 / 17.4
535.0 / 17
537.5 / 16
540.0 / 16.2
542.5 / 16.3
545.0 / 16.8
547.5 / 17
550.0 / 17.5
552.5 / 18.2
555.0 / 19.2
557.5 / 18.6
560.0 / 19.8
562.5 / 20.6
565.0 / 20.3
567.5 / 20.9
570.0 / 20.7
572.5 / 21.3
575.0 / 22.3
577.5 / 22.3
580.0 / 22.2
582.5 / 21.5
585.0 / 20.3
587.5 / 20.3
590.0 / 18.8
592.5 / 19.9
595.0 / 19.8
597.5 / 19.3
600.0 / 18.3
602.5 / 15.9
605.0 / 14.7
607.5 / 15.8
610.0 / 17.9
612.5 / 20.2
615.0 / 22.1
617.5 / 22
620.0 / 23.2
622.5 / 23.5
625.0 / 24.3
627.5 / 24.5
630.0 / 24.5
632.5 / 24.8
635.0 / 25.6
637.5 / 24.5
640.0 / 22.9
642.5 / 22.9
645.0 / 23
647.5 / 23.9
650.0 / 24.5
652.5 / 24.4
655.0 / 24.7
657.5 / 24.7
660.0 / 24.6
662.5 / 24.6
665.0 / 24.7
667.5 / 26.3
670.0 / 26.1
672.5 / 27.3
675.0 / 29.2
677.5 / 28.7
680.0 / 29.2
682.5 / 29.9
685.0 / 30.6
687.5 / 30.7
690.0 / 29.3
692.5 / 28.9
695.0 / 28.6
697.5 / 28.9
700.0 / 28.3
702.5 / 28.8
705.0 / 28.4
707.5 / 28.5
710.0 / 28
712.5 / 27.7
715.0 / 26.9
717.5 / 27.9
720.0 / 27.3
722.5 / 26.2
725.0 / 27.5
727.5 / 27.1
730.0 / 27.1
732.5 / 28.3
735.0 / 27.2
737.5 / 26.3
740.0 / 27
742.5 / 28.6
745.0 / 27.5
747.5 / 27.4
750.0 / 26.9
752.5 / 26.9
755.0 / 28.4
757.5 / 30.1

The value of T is 1.66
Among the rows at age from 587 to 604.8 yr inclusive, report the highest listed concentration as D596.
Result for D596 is 20.3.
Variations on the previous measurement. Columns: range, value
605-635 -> 25.6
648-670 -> 26.3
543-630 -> 24.5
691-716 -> 28.9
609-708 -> 30.7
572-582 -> 22.3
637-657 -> 24.7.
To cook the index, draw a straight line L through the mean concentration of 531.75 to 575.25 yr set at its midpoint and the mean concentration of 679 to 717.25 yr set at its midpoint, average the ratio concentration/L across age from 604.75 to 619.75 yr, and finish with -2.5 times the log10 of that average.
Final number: 0.178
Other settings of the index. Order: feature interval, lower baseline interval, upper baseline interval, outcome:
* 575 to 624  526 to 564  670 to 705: 0.10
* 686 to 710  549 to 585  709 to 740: -0.11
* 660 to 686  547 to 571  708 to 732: -0.10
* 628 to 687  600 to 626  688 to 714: -0.07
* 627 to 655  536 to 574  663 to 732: 0.01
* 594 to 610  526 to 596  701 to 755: 0.22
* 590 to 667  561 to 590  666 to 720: 0.11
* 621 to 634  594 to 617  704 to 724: -0.20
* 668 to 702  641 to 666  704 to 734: -0.12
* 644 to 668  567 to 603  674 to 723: 0.04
